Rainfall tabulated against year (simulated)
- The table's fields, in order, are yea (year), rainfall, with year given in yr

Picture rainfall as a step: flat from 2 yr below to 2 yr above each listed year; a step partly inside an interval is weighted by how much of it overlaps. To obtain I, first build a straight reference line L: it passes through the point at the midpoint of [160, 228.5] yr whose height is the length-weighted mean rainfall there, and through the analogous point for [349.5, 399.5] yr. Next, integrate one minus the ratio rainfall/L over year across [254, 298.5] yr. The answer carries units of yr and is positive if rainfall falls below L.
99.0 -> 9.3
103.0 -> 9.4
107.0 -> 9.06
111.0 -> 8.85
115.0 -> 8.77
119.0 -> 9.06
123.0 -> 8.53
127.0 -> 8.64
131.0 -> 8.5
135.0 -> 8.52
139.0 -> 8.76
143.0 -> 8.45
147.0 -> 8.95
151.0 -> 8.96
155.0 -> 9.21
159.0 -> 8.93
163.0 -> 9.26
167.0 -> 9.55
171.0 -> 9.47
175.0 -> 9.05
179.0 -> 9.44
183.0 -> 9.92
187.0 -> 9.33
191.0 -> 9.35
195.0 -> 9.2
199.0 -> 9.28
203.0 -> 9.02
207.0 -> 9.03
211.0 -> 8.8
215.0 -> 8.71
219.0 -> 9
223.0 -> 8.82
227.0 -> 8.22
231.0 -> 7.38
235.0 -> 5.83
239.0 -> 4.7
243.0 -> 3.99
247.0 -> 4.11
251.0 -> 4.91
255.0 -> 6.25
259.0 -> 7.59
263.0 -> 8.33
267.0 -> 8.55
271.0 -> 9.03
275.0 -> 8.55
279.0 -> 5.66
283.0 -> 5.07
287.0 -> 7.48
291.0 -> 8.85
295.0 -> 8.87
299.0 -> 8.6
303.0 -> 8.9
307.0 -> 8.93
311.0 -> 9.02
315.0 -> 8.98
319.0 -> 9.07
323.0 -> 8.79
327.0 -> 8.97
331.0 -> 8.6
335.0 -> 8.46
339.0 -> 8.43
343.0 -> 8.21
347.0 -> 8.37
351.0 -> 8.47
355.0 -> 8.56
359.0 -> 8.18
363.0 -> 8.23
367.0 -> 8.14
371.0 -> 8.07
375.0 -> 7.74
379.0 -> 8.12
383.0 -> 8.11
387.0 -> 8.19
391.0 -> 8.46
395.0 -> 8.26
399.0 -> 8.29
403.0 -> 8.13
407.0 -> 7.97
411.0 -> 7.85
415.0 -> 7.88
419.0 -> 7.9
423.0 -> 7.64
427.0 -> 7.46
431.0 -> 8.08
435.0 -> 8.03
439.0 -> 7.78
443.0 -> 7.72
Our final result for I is 5.1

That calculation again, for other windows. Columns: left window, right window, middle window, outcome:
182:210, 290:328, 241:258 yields 7.7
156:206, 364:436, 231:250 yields 8.5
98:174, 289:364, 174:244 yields 4.1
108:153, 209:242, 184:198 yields -2.4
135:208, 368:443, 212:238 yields 2.9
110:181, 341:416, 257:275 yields 0.3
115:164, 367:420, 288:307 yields -0.9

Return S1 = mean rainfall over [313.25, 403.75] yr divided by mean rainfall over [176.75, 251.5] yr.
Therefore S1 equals 1.06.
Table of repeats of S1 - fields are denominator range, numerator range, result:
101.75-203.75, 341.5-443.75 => 0.89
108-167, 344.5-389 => 0.93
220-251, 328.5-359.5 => 1.37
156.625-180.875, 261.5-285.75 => 0.81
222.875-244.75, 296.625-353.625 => 1.38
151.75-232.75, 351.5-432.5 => 0.89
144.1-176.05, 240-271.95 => 0.71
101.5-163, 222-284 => 0.75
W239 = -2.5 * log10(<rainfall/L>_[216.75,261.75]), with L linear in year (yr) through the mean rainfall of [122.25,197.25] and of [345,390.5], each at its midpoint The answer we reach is 0.33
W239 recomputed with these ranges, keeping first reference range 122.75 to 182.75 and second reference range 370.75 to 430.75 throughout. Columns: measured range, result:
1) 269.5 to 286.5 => 0.202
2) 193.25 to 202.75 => -0.047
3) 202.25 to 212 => -0.022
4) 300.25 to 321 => -0.076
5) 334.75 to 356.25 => -0.024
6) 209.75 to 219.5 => -0.009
